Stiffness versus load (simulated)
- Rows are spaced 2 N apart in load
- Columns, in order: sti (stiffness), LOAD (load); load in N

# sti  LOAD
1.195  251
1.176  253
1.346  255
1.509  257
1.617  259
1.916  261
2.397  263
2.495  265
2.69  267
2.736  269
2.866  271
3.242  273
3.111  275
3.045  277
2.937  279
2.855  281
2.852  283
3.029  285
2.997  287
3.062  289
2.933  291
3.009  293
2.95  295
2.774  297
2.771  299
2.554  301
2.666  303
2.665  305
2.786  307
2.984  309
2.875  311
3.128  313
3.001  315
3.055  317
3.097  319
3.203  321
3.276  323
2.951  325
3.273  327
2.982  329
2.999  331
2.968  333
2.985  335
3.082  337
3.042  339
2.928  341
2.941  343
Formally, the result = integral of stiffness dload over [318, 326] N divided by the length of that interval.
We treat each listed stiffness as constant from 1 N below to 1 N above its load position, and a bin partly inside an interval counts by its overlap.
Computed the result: 3.13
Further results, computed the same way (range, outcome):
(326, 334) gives 3.06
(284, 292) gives 3.01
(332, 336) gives 2.98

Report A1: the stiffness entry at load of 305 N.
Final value 2.665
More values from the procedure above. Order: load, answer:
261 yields 1.916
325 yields 2.951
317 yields 3.055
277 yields 3.045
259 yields 1.617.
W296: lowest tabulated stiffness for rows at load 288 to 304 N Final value 2.554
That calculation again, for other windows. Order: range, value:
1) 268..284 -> 2.736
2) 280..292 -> 2.852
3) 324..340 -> 2.951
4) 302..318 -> 2.665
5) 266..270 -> 2.69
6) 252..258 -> 1.176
